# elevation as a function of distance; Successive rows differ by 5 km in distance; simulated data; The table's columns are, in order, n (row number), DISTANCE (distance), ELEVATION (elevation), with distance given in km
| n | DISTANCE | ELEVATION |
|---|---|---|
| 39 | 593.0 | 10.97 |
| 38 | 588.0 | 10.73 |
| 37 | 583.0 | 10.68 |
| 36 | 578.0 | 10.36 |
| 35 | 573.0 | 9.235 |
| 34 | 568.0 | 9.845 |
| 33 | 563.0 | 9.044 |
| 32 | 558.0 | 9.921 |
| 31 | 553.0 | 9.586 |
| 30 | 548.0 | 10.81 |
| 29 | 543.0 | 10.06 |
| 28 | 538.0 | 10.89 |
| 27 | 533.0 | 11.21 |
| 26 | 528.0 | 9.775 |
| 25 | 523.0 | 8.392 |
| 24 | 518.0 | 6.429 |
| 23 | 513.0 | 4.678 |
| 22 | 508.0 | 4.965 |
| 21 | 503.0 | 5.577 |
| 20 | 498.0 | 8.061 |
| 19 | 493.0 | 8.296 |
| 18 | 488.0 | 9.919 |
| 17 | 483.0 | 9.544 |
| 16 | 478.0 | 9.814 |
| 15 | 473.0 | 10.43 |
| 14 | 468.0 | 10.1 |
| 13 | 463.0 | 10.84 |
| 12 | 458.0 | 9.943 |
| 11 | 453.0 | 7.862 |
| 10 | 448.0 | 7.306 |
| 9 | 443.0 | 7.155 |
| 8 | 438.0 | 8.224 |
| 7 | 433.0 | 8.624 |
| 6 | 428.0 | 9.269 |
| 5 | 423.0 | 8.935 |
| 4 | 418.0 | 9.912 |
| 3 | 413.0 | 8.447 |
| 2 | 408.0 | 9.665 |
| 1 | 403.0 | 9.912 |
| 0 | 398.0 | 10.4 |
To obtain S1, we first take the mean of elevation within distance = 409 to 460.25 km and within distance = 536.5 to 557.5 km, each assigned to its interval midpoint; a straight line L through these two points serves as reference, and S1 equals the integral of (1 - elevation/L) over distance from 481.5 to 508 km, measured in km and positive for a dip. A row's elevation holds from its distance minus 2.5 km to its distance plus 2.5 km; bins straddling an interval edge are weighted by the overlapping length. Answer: 4.3 km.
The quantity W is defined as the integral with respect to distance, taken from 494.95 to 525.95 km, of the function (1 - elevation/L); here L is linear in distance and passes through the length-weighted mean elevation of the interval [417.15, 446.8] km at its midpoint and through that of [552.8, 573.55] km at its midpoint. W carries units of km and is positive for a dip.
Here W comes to 9.2 km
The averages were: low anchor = 8.56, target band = 6.43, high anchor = 9.55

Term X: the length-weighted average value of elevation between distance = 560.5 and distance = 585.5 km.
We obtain 9.83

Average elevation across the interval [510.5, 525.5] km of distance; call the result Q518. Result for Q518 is 6.5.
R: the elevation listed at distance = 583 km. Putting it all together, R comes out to 10.68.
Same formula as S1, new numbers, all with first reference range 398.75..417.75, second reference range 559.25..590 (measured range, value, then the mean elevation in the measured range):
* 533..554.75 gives -1.3 km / 10.5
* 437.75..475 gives 2.5 km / 9.01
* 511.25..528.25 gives 4.7 km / 7.11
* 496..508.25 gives 4.3 km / 6.35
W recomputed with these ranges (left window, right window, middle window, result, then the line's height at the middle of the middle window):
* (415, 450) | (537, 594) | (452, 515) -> 3.99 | 9.13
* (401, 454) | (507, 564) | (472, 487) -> -1.86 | 8.79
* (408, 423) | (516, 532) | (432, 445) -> 1.60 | 9.07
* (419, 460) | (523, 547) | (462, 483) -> -2.52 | 9.09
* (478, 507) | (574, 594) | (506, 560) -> 2.97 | 9.26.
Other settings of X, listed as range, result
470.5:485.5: 9.93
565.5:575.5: 9.54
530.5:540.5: 11.1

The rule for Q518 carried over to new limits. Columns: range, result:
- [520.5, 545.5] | 10.1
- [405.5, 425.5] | 9.24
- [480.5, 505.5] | 8.28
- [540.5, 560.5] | 10.1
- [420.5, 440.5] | 8.76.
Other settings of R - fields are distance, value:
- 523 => 8.392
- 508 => 4.965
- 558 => 9.921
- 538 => 10.89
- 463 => 10.84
